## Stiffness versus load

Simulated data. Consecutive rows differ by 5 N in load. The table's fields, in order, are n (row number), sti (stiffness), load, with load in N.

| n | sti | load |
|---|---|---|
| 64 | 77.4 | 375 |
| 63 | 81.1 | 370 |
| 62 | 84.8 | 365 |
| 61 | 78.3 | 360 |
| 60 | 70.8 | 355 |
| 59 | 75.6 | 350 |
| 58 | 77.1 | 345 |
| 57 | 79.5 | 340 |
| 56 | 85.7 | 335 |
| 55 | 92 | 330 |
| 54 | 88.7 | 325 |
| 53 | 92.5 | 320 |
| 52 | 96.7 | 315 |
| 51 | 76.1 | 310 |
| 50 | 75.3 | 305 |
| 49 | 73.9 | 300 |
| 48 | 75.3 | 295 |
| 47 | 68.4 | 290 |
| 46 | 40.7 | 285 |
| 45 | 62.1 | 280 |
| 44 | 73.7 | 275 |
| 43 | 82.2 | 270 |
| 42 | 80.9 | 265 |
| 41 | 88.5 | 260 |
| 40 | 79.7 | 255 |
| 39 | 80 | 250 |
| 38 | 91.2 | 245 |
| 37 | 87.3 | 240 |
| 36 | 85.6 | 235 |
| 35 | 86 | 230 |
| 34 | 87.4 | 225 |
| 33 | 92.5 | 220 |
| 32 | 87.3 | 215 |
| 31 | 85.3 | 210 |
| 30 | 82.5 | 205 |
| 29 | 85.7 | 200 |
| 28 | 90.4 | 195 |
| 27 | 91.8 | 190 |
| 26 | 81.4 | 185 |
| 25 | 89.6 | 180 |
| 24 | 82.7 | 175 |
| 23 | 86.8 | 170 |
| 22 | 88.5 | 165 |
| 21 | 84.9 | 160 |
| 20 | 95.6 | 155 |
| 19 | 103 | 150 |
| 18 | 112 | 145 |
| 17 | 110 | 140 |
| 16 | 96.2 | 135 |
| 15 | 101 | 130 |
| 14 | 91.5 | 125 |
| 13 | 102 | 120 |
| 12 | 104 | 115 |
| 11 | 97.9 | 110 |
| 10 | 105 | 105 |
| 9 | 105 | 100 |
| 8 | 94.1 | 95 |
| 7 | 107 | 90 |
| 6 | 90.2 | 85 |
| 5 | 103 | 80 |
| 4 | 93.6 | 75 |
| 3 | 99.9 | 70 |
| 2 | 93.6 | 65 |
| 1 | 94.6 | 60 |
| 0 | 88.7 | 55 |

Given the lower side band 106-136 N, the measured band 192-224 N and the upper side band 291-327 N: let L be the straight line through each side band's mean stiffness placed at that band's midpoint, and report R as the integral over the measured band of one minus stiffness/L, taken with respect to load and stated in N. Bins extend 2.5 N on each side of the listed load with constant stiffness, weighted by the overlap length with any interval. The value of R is 1.35 N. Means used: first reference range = 99.2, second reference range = 82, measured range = 87.4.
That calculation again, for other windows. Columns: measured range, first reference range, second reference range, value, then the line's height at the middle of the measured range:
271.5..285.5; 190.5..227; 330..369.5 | 3.45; 83.7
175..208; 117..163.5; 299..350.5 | 2.93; 95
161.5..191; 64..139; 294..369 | 2.22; 93.5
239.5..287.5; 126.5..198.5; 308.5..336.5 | 7.77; 90.8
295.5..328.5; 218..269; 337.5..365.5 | -1.38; 80.3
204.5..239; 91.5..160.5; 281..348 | 0.90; 89.3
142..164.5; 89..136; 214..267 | -0.56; 95.8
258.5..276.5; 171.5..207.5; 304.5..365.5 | 0.65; 84.4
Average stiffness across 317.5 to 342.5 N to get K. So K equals 87.7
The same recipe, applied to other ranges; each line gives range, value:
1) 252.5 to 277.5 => 81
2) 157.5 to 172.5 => 86.7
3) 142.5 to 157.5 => 104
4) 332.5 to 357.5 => 77.7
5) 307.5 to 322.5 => 88.4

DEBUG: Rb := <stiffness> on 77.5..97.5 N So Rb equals 98.6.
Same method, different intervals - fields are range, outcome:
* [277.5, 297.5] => 61.6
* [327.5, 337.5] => 88.8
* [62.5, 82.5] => 97.5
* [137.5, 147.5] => 111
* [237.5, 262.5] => 85.3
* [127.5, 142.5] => 102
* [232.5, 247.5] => 88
